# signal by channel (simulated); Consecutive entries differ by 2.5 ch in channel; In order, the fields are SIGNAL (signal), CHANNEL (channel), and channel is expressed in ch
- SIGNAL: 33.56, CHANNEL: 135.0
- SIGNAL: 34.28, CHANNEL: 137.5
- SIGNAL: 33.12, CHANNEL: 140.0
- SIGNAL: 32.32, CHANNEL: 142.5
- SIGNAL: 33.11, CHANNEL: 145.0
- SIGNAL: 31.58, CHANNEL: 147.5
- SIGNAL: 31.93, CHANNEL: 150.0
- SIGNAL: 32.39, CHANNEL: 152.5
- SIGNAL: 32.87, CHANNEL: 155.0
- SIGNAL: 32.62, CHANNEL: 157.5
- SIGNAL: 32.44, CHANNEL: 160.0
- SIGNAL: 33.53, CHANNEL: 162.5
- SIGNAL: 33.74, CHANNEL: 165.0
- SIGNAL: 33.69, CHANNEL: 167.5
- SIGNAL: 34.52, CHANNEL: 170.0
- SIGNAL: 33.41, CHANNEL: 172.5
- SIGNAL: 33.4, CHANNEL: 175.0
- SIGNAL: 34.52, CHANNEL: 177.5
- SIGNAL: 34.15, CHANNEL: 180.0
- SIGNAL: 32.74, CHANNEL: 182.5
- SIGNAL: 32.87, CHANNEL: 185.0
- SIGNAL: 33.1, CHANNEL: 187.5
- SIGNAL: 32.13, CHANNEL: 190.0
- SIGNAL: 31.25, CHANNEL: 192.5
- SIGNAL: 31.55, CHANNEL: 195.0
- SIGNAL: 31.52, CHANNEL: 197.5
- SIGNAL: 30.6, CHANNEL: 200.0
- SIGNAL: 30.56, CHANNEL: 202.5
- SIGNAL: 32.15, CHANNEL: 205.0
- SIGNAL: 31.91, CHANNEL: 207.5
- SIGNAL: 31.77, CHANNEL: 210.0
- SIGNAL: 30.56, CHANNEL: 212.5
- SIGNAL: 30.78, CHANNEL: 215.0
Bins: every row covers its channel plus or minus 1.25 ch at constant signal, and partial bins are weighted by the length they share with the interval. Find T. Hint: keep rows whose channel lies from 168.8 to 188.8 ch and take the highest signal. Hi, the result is 34.52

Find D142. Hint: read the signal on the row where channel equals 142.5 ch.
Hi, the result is 32.32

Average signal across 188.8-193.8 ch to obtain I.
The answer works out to 31.7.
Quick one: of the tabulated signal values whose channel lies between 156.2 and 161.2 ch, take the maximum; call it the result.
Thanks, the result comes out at 32.62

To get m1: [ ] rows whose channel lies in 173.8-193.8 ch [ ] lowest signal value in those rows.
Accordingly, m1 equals 31.25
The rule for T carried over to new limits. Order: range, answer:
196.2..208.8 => 32.15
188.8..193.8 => 32.13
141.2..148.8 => 33.11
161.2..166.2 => 33.74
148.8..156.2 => 32.87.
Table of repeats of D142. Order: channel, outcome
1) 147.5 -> 31.58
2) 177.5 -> 34.52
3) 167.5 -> 33.69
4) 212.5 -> 30.56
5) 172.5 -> 33.41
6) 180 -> 34.15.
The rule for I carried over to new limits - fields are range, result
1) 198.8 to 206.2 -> 31.1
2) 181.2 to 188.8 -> 32.9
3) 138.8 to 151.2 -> 32.4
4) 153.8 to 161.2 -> 32.6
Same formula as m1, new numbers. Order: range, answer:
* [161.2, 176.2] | 33.4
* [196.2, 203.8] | 30.56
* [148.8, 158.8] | 31.93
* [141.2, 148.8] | 31.58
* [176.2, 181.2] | 34.15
